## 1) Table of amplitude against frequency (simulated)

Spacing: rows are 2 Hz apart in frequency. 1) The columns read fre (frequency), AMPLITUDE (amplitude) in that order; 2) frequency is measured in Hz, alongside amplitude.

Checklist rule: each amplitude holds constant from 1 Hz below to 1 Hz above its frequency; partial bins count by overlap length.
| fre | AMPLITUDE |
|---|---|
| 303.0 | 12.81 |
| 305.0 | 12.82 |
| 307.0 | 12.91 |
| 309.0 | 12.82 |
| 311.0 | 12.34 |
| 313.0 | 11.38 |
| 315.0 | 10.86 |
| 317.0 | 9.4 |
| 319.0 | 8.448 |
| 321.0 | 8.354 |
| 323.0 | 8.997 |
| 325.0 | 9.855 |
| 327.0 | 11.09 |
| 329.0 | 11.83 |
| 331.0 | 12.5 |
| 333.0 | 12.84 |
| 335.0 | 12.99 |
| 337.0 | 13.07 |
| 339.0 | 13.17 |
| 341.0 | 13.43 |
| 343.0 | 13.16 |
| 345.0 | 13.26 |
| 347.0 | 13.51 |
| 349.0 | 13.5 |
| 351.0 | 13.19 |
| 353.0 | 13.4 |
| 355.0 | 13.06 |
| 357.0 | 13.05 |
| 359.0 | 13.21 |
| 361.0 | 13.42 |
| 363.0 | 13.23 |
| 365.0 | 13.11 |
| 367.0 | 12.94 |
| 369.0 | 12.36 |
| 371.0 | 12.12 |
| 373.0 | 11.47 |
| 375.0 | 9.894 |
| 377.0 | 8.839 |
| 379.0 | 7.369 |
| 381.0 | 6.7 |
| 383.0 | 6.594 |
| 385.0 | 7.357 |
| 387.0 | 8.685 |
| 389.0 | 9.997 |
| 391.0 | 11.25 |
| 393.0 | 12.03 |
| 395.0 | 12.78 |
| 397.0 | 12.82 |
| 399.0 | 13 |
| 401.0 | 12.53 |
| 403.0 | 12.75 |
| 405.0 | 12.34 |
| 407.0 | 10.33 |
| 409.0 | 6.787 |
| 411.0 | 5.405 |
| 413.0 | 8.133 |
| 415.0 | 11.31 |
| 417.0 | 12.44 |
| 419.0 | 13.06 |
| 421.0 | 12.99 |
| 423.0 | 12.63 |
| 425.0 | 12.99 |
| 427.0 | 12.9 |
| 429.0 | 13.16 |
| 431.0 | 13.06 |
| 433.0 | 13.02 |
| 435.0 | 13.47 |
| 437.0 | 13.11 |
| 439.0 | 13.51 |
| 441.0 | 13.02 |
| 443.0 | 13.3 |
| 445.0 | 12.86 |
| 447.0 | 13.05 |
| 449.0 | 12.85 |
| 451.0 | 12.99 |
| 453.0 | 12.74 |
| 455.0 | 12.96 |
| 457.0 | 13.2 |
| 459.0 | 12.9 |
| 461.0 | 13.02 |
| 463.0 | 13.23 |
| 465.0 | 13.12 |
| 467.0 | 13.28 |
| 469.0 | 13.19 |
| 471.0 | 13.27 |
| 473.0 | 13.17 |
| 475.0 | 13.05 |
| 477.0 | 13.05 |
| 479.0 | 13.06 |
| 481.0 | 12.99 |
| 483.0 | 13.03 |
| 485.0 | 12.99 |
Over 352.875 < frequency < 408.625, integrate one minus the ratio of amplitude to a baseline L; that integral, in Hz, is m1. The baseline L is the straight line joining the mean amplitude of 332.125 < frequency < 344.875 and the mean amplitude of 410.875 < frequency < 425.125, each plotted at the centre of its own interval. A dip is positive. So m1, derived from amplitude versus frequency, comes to 4.4 Hz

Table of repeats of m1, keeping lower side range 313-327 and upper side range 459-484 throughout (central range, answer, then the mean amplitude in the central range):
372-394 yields 3.9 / 9.11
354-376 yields -3.9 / 12.5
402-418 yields 2.4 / 9.94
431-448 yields -1.1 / 13.2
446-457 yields -0.3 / 12.9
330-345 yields -4.6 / 13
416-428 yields -0.9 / 12.8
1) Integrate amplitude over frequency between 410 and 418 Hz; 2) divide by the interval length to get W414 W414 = 9.32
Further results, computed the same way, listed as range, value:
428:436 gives 13.2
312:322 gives 9.69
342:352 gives 13.3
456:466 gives 13.1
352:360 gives 13.2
